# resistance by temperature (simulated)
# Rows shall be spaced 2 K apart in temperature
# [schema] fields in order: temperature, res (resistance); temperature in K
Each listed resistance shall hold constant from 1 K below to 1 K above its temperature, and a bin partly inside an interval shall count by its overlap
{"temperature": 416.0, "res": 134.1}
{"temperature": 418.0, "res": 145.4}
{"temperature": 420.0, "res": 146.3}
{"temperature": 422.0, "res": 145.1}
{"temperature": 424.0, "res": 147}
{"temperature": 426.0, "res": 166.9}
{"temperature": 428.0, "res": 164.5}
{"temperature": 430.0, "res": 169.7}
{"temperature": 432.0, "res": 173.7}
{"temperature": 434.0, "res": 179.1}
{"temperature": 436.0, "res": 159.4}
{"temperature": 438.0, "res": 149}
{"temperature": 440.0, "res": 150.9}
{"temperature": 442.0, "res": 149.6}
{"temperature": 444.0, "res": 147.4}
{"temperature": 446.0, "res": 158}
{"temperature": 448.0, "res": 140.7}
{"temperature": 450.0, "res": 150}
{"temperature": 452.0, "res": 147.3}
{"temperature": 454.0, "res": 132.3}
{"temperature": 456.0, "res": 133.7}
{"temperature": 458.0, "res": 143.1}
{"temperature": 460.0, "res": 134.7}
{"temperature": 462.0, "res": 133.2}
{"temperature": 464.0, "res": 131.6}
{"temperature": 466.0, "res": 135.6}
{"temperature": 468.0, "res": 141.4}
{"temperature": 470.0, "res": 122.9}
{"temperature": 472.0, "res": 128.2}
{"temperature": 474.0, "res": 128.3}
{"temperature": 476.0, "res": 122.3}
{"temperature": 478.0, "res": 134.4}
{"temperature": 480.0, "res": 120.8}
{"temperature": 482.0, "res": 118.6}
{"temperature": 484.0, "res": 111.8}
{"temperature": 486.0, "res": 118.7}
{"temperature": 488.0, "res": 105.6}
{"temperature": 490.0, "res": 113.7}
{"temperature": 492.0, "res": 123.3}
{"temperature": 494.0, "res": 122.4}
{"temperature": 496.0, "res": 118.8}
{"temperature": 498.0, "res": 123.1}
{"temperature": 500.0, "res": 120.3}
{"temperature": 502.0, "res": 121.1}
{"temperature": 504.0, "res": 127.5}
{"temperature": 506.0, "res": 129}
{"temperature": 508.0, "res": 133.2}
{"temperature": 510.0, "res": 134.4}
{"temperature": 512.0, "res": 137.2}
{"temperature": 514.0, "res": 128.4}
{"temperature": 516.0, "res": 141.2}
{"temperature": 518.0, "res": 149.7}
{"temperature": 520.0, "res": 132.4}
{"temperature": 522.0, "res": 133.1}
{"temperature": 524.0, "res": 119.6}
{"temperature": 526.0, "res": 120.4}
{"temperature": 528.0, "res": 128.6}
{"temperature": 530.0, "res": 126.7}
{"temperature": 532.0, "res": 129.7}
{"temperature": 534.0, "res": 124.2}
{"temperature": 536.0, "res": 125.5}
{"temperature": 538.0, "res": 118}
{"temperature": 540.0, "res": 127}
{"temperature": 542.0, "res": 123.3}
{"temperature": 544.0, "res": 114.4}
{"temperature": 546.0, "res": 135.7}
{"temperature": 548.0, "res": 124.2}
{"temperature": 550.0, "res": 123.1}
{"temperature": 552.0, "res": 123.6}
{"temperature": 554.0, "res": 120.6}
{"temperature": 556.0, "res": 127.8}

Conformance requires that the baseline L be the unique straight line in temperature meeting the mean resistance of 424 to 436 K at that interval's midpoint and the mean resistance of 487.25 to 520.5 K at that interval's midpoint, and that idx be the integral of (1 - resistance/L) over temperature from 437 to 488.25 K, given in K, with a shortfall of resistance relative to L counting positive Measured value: 5.3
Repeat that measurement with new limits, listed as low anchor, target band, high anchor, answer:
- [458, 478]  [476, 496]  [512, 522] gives 2.2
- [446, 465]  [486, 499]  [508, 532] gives 1.7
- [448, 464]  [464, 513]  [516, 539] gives 3.4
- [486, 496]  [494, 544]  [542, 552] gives -3.0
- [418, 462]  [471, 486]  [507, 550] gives 1.9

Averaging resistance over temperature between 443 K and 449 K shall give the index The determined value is 149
